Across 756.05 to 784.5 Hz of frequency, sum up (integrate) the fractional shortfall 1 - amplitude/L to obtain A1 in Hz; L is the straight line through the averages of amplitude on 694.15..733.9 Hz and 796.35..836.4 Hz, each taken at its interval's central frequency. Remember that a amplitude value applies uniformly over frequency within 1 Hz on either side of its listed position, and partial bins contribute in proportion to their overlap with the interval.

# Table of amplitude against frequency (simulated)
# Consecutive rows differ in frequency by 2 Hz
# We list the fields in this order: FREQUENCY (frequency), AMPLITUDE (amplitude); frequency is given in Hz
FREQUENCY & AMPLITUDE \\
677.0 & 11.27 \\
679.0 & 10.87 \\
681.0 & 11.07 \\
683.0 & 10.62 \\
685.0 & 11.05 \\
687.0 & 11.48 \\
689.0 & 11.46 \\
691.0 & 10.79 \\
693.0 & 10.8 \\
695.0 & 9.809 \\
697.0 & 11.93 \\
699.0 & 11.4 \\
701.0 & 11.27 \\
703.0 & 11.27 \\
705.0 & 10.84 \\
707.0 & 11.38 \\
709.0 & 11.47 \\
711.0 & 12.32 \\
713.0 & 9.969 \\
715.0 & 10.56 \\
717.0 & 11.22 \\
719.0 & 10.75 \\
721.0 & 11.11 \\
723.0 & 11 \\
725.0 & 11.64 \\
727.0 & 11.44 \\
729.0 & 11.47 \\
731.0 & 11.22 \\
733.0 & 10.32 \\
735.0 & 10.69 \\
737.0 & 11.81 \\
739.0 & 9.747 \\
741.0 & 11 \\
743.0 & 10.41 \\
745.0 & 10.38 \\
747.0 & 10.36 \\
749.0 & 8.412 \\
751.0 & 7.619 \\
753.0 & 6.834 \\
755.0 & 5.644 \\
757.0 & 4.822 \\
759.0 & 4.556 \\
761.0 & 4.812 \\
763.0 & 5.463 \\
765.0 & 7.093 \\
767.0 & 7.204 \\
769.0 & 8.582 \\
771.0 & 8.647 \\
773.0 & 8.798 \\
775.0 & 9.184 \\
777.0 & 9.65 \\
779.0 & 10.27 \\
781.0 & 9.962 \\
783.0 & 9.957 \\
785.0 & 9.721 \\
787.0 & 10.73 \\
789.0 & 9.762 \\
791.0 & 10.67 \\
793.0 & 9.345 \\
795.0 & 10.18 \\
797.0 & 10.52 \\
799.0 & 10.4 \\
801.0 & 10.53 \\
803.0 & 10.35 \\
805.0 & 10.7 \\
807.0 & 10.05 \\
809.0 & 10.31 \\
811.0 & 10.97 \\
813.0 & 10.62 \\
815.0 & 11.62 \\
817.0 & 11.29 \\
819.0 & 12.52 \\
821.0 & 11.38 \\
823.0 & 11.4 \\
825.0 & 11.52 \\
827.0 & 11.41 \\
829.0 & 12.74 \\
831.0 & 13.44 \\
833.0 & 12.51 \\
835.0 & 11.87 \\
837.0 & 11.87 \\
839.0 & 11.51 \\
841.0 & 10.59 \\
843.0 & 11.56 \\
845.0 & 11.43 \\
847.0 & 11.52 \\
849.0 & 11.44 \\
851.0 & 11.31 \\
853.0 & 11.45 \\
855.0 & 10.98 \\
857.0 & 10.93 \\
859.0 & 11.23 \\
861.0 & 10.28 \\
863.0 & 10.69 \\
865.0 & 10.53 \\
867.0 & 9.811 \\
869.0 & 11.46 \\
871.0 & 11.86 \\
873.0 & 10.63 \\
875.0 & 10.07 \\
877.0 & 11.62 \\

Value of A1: 8.6 Hz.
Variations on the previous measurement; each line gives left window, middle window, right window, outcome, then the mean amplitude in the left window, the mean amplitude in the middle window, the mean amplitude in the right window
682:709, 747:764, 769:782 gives 6.1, 11.1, 6.28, 9.35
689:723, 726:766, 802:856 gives 8.8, 11.1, 8.71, 11.4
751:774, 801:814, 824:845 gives -0.8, 6.63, 10.5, 11.9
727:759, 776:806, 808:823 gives 1.2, 9.3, 10.2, 11.3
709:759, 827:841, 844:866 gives -1.6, 9.95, 12.1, 11.1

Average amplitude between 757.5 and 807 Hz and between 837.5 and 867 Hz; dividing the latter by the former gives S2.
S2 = 1.23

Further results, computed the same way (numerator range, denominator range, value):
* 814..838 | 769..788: 1.25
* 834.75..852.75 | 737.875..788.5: 1.36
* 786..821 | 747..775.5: 1.51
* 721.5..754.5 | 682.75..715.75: 0.92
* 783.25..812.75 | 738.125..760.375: 1.27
